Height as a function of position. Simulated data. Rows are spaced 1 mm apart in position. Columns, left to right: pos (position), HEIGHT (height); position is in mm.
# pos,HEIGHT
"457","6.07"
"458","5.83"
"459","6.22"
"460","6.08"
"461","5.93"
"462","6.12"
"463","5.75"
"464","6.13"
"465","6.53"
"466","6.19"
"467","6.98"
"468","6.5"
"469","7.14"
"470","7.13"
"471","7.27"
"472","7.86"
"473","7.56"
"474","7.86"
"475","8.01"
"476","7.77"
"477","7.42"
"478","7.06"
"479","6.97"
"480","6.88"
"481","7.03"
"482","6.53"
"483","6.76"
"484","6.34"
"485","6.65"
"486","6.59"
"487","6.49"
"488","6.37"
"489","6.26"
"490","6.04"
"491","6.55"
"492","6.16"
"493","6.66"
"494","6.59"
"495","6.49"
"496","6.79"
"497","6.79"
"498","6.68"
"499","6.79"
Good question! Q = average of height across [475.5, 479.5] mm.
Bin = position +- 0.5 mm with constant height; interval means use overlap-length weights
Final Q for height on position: 7.3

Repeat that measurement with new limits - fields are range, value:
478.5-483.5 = 6.83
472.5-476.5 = 7.8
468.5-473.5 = 7.39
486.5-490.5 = 6.29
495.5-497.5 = 6.79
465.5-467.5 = 6.59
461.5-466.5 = 6.14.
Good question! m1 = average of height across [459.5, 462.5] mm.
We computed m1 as 6.04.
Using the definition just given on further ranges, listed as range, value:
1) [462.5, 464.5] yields 5.94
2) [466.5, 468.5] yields 6.74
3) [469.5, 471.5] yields 7.2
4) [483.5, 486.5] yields 6.53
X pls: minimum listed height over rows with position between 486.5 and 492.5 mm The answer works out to 6.04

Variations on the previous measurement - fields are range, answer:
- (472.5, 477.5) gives 7.42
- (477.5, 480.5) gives 6.88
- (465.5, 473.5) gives 6.19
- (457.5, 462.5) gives 5.83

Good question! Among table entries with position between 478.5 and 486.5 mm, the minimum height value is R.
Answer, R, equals 6.34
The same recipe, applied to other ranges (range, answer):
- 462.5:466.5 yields 5.75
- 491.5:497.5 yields 6.16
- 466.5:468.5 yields 6.5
